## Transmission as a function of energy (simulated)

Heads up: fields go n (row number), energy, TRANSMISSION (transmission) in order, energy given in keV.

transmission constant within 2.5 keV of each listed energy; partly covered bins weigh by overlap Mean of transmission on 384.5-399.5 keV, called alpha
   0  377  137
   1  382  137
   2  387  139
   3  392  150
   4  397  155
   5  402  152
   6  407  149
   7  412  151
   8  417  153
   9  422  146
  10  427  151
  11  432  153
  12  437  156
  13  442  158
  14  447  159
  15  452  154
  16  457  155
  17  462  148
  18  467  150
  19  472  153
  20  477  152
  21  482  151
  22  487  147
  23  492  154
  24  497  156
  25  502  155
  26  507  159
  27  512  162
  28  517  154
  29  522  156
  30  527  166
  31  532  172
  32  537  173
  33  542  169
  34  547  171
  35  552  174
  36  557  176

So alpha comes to 148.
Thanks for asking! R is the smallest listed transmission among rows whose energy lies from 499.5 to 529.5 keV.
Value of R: 154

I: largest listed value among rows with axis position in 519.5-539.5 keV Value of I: 173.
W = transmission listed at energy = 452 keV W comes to 154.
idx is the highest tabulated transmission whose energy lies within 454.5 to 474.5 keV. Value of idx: 155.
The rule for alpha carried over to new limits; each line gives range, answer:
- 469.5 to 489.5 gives 151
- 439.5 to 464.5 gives 155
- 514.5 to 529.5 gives 159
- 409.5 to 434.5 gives 151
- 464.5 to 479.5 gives 152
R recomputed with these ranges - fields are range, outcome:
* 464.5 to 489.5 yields 147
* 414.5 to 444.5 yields 146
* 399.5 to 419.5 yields 149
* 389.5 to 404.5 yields 150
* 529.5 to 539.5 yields 172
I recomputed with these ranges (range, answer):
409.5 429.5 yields 153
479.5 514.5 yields 162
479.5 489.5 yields 151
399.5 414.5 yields 152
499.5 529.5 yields 166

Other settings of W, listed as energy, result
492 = 154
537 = 173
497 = 156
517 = 154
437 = 156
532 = 172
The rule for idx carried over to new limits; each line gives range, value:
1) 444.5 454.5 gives 159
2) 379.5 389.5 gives 139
